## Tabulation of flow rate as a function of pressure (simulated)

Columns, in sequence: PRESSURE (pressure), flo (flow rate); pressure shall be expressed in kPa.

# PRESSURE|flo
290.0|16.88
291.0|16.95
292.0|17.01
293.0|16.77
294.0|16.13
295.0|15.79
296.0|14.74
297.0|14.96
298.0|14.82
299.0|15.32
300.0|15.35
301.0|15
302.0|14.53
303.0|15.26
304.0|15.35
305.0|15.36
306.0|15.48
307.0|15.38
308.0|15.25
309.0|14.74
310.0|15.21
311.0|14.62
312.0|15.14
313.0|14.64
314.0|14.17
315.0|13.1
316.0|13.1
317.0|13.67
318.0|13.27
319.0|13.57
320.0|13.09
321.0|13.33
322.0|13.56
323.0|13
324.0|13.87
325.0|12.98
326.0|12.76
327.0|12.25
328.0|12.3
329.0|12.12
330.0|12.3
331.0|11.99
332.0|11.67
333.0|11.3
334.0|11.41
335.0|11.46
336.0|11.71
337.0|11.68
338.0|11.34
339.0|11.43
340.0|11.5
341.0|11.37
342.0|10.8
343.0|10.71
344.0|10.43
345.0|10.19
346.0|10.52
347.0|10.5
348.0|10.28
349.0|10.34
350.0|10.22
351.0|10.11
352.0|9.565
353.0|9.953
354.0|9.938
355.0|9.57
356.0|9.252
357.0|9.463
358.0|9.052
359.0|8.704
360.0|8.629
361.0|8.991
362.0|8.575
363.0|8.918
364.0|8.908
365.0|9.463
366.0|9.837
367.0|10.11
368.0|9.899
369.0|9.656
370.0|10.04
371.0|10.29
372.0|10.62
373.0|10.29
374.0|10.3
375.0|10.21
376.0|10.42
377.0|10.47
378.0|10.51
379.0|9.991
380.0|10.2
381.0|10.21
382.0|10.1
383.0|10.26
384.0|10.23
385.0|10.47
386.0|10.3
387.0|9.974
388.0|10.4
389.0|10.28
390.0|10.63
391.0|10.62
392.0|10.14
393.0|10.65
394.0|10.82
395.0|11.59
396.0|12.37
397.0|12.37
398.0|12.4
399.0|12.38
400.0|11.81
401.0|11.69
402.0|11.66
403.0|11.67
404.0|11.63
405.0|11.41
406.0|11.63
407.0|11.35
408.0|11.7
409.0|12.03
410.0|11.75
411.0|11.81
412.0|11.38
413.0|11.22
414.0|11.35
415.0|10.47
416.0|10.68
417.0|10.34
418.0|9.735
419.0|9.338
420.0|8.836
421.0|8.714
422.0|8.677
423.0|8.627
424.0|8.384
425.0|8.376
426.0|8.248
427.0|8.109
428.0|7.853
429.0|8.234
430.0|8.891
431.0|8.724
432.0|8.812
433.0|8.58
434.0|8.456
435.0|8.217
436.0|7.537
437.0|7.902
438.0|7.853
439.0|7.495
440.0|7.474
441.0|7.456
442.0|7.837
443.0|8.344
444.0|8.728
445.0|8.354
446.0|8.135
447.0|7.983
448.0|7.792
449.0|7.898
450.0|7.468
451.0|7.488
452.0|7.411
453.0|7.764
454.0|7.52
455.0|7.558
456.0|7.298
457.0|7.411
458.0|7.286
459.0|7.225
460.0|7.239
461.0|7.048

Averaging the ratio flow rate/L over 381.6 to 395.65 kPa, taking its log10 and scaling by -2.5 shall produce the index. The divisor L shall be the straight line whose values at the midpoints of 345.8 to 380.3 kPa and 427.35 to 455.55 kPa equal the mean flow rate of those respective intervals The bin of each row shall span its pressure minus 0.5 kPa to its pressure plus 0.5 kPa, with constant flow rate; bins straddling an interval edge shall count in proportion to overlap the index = -0.14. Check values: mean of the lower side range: 9.81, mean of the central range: 10.5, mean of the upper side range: 7.99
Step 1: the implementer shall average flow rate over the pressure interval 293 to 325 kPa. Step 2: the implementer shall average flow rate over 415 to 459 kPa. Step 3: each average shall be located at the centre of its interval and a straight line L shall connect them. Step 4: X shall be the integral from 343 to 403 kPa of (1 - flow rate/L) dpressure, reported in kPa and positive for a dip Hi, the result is 5.3 kPa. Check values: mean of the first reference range 14.6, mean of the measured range 10.3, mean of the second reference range 8.24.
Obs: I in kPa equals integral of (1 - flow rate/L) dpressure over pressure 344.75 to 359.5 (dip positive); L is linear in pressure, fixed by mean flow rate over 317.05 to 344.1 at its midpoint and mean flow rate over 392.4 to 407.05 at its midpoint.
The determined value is 2.7 kPa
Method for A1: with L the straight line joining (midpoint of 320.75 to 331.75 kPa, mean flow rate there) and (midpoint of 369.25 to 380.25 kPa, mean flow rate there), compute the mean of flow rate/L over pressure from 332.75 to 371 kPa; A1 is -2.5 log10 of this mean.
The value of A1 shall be 0.132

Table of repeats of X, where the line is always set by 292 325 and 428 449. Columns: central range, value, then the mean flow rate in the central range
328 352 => 3.6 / 11.1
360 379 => 2.8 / 9.83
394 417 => -4.3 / 11.6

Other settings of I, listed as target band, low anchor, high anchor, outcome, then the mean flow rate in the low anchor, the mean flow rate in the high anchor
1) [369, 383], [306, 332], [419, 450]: 0.9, 13.6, 8.22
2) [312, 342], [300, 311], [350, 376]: 1.2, 15.1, 9.64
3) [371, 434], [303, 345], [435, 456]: -4.8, 13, 7.8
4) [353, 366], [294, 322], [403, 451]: 3.3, 14.6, 9.2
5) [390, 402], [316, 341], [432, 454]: -2.2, 12.4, 7.92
